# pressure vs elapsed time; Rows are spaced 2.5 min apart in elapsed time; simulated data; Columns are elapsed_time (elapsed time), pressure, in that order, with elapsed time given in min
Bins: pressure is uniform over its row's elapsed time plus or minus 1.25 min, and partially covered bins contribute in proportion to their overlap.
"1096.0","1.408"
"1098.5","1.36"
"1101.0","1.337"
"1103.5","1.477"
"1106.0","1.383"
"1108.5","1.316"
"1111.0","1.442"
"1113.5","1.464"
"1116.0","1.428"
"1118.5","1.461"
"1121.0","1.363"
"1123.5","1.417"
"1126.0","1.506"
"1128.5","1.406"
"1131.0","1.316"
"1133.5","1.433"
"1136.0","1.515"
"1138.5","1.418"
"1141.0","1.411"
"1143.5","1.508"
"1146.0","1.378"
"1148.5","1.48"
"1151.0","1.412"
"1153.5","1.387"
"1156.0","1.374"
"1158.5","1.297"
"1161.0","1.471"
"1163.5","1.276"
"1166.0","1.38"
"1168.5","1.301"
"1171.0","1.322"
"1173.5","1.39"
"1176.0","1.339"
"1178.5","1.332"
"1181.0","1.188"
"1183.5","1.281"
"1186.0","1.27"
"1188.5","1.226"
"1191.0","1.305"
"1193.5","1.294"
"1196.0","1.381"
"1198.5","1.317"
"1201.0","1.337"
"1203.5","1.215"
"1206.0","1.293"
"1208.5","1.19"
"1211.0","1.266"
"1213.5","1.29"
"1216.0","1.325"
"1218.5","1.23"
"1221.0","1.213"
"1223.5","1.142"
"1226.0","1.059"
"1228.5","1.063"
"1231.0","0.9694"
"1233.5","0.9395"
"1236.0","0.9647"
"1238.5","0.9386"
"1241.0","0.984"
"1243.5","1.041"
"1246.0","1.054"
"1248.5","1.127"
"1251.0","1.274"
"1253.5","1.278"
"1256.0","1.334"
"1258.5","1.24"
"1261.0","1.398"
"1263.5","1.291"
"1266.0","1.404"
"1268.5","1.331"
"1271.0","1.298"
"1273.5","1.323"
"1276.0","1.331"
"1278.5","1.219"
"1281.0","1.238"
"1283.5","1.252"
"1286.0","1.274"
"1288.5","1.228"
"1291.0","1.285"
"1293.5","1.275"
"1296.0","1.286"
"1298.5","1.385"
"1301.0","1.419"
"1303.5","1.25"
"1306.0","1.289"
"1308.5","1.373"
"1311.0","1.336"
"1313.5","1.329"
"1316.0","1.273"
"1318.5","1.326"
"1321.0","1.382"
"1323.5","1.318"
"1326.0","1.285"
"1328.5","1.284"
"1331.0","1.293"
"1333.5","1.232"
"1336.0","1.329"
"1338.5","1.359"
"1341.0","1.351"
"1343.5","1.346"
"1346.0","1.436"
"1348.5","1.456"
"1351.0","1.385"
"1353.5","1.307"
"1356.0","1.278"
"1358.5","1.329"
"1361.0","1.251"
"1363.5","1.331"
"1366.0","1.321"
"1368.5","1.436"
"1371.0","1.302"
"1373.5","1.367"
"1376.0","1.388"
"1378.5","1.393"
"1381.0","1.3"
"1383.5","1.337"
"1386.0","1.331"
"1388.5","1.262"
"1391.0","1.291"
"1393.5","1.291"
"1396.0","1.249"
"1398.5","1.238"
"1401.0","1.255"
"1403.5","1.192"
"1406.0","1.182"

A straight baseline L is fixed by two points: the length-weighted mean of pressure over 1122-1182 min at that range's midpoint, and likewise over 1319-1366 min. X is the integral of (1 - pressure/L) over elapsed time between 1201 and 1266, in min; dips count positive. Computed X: 9.1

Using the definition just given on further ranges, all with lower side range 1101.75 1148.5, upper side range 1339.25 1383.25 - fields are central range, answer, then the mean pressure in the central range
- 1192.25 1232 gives 4.9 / 1.23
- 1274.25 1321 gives 2.4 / 1.3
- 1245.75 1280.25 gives 2.4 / 1.28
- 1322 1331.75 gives 0.5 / 1.3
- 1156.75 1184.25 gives 1.6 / 1.33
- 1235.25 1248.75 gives 3.7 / 1.01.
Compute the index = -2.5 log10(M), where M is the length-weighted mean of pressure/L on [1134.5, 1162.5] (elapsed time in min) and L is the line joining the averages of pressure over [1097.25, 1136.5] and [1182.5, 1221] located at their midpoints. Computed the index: -0.05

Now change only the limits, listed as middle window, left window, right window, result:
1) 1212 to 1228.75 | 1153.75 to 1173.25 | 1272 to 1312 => 0.111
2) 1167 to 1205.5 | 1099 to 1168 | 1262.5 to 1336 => 0.061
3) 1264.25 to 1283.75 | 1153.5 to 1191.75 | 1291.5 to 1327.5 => 0.016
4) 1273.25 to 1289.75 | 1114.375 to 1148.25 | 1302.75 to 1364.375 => 0.074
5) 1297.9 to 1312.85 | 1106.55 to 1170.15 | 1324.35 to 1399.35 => 0.005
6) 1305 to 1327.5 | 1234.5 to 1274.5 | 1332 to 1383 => -0.030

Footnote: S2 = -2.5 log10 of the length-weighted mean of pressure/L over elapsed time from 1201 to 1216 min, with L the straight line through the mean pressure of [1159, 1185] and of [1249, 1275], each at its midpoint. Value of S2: 0.05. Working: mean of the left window 1.33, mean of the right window 1.31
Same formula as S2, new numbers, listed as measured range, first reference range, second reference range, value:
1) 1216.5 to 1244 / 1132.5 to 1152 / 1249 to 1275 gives 0.26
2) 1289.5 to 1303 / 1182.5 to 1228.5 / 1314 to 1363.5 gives -0.02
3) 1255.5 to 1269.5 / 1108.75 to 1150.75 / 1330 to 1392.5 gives 0.04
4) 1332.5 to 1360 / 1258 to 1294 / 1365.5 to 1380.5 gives 0.00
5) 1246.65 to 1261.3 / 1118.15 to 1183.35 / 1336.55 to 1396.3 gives 0.09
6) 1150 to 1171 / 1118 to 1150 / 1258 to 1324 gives 0.04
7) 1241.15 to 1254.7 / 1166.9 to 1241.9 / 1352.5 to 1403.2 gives 0.09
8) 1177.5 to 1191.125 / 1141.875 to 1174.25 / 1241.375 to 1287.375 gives 0.07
